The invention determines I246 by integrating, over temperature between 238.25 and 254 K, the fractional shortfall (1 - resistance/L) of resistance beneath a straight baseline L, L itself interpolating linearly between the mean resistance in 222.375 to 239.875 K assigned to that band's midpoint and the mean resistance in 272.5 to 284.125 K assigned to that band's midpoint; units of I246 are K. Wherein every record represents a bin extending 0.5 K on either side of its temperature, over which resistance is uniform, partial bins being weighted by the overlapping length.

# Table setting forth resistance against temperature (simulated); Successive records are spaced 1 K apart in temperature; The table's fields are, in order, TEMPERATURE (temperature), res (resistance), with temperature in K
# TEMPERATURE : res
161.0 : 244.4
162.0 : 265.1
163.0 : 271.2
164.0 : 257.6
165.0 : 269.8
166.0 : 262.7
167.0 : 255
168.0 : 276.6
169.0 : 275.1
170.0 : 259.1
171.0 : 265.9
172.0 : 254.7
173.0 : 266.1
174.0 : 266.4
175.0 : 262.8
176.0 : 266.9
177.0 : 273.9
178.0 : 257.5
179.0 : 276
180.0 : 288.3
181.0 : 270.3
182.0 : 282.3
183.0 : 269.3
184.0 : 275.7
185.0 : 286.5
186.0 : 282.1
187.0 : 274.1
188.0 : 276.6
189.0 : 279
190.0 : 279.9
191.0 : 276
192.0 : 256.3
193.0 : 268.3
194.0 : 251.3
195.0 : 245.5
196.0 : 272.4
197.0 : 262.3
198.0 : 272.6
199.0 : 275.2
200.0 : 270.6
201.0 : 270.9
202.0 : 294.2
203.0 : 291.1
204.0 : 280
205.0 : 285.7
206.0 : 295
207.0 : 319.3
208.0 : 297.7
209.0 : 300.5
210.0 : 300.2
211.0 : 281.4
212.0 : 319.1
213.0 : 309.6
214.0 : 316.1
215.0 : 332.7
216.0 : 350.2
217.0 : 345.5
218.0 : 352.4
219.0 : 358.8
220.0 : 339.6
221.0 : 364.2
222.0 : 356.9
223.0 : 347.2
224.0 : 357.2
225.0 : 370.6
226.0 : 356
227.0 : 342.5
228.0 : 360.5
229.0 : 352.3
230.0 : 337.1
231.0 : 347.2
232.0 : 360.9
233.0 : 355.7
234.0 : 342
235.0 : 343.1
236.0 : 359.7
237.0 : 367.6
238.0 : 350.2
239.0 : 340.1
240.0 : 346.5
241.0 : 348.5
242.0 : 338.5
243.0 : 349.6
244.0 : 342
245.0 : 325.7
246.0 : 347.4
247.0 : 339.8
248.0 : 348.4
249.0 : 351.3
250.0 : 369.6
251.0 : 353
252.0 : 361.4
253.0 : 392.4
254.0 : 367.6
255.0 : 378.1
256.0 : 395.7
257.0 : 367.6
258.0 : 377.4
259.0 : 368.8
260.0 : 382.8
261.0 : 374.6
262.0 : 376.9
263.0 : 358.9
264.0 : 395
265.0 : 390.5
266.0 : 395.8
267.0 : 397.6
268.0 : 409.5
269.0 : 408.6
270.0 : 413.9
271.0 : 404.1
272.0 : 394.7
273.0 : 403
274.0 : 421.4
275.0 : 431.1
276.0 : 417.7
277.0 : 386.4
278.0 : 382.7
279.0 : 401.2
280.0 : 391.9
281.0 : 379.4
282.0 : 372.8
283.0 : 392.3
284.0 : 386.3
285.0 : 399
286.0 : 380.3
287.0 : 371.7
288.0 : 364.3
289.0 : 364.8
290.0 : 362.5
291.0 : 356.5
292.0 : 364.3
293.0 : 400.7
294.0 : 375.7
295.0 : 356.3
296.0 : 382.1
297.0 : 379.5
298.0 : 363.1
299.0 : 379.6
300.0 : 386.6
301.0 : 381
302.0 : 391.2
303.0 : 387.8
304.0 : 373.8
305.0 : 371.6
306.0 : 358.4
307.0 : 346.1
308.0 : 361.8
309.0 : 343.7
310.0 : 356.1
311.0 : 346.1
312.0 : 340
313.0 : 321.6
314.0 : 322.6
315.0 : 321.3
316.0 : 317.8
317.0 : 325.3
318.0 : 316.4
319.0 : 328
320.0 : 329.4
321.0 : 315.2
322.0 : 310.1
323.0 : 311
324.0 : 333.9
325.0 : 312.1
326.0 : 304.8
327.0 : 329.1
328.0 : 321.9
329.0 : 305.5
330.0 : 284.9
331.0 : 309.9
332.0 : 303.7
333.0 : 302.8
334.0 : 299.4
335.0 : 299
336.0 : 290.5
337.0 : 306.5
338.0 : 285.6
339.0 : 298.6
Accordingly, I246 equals 0.7 K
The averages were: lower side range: 352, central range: 351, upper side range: 398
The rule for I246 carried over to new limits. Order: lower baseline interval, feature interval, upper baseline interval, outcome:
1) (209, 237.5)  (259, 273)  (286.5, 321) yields -1.7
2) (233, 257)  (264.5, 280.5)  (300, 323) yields -2.4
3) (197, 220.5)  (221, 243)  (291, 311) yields -2.0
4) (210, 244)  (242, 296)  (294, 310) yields -3.0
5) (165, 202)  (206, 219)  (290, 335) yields -1.5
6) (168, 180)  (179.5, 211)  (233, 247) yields 1.5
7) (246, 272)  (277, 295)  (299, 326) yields -0.9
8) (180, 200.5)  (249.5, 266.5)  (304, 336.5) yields -4.4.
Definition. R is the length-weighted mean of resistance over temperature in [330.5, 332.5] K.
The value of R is 307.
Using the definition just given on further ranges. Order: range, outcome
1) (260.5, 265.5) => 379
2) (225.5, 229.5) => 353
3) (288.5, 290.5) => 364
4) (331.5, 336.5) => 299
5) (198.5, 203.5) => 280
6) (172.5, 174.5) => 266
